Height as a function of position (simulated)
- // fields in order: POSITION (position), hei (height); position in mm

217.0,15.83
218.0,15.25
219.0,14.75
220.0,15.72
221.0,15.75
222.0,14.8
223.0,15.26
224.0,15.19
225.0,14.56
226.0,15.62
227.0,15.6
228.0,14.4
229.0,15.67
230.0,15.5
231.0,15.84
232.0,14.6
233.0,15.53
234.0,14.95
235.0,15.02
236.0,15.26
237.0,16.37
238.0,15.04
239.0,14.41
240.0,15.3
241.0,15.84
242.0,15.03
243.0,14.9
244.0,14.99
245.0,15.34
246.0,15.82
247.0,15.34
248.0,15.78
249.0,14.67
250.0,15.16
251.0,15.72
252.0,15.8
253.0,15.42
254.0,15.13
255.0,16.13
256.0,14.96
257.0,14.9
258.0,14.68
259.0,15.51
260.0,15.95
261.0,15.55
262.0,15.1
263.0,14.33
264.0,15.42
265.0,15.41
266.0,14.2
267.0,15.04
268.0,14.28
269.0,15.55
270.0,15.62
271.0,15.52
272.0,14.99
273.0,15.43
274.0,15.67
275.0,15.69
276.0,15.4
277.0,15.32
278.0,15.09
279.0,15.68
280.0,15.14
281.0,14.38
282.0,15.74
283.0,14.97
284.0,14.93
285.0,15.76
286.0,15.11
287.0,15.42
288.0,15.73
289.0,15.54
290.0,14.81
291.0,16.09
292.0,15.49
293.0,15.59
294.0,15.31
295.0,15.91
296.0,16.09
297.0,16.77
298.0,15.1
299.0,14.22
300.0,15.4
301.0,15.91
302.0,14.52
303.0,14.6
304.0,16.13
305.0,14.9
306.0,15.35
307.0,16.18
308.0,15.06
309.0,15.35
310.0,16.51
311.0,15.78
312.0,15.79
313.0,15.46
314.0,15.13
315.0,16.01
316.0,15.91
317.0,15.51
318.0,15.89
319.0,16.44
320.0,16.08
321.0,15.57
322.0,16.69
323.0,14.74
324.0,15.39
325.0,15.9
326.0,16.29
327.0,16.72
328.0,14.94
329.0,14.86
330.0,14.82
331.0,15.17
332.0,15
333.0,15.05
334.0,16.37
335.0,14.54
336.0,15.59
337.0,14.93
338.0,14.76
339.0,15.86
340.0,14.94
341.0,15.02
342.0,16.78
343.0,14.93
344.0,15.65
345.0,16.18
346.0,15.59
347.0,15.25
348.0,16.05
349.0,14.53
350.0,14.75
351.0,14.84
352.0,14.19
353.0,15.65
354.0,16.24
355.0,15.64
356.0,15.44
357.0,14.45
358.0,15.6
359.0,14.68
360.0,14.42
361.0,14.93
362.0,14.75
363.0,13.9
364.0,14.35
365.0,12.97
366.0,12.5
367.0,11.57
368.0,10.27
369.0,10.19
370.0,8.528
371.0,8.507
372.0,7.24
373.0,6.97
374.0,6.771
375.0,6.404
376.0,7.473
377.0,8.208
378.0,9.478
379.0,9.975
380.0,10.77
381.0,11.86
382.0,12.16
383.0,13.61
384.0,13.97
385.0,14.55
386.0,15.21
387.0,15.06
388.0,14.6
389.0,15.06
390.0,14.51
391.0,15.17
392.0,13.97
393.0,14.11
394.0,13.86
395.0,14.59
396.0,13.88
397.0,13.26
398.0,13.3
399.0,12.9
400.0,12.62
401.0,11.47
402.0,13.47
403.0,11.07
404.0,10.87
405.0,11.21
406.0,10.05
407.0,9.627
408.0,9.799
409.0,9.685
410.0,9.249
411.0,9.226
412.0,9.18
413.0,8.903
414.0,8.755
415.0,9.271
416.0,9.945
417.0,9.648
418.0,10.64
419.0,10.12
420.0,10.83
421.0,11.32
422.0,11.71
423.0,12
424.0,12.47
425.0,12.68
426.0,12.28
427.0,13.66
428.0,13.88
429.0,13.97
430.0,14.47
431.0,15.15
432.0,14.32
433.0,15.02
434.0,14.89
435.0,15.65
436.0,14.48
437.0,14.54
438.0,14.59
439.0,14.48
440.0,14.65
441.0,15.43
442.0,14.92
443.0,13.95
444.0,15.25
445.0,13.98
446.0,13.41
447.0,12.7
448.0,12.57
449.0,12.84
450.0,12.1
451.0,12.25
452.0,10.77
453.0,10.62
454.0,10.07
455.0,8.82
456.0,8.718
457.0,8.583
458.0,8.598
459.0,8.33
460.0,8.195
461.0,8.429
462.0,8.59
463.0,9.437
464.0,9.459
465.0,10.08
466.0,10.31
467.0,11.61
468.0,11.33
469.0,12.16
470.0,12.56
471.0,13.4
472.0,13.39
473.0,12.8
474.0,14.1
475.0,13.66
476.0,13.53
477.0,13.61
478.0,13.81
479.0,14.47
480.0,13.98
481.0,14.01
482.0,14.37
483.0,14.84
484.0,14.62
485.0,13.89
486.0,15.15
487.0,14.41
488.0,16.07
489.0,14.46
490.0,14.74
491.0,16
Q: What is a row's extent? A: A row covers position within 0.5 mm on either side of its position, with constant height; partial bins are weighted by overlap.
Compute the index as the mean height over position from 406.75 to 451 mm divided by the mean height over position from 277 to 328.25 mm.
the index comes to 0.80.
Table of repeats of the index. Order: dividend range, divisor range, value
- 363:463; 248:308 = 0.77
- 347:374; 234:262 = 0.86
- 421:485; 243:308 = 0.82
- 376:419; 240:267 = 0.77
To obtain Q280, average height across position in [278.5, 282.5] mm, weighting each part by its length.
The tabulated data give 15.2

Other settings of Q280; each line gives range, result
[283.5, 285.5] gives 15.3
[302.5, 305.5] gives 15.2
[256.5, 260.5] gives 15.3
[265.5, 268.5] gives 14.5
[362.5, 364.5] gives 14.1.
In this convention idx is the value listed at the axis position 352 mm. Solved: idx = 14.19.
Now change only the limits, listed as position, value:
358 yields 15.6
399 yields 12.9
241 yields 15.84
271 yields 15.52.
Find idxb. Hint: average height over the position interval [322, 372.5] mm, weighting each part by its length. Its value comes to 14.5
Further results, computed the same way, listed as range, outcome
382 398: 14.3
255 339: 15.4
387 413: 12.3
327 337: 15.2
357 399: 12.3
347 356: 15.2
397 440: 12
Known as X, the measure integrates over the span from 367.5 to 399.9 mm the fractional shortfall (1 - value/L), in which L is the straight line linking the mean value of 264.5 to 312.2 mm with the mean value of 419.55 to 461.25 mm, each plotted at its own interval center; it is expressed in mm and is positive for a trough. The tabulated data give 4.3 mm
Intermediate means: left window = 15.4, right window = 12.6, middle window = 11.8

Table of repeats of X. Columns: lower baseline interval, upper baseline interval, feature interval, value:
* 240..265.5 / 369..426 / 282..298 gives -1.4 mm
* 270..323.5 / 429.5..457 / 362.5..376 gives 4.2 mm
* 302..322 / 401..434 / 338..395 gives 1.1 mm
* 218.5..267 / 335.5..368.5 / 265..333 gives -2.1 mm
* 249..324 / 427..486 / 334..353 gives -1.0 mm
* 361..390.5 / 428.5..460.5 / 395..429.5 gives 2.4 mm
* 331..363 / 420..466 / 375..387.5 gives 2.2 mm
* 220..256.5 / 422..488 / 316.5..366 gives -4.1 mm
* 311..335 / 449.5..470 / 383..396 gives -1.6 mm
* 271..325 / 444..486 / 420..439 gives -1.5 mm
